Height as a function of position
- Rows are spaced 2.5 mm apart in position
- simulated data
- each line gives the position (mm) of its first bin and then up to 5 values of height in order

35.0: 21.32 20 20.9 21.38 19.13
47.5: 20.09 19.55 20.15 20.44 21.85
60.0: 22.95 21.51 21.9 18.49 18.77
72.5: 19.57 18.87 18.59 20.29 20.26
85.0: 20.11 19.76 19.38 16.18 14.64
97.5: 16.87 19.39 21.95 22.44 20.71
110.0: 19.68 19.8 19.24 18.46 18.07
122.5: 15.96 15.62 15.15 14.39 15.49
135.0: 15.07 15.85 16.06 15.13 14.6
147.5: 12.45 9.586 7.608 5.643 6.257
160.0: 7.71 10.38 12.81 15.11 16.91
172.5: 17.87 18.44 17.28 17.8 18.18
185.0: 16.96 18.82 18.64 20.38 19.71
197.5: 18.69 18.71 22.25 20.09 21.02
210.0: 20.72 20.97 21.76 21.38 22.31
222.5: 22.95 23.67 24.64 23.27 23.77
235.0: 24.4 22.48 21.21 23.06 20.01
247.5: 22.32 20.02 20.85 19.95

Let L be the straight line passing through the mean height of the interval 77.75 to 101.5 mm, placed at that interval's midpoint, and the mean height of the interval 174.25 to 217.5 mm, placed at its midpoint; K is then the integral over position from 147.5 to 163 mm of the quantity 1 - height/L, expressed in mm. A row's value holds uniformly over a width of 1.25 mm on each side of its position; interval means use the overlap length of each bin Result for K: 8.9 mm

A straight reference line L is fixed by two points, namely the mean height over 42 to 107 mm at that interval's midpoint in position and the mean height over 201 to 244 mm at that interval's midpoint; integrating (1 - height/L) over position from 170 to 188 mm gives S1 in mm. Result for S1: 3.1 mm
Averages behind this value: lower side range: 19.8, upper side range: 22.3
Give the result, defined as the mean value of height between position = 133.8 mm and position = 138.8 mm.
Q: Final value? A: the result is 15.5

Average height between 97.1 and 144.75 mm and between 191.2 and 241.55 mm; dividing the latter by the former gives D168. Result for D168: 1.2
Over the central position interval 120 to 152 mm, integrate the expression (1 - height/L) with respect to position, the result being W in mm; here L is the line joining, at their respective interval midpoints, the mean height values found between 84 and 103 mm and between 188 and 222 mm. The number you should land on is 7.66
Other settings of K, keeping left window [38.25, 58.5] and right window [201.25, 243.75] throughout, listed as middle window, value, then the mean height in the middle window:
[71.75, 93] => 1.5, 19.3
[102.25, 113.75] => 0.1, 20.8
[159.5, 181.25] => 6.6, 15.2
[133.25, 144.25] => 3.0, 15.5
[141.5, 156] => 7.2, 10.9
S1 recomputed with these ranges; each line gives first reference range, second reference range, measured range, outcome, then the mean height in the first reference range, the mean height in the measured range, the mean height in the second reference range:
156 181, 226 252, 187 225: -4.60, 13.9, 20.7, 22.5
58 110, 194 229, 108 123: 0.98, 19.7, 18.8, 21.4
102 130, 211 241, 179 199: 2.50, 18.5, 18.7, 22.7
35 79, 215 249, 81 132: 6.26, 20.3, 18.4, 22.7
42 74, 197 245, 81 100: 2.24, 20.4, 18.3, 22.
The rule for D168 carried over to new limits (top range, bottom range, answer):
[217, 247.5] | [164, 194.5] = 1.30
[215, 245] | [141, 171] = 2.04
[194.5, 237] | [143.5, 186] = 1.65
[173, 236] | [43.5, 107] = 1.04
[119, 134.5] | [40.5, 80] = 0.78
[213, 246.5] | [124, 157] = 1.73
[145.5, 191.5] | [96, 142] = 0.78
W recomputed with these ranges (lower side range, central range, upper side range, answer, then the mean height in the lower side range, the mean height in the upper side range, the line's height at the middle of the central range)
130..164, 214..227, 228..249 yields -1.3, 11.8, 22.6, 20.5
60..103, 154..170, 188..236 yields 8.0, 19.3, 21.5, 20.6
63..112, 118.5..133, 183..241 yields 3.0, 19.4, 21.2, 20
